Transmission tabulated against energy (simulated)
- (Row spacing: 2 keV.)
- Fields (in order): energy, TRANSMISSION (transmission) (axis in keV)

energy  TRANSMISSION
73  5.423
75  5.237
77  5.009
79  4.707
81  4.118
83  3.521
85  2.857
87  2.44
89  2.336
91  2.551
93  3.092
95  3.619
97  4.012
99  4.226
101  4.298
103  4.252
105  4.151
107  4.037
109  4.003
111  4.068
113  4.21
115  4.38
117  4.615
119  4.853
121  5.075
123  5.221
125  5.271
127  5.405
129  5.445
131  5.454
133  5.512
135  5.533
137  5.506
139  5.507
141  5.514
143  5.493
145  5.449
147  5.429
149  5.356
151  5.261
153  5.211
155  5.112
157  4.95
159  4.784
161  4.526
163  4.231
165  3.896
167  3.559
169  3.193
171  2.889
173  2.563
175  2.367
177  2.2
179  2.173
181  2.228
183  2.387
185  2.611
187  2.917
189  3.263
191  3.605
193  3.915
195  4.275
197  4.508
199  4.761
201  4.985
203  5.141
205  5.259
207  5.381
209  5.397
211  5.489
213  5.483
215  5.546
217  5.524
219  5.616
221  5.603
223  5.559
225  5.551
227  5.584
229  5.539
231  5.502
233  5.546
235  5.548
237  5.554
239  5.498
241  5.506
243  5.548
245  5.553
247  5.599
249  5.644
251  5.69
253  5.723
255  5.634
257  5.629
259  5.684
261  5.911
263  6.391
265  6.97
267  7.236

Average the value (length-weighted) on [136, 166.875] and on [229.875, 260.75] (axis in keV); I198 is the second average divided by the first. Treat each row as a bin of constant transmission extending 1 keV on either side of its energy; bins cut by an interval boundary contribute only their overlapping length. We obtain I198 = 1.1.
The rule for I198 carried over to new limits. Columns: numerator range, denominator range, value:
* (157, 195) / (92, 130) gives 0.74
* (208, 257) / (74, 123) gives 1.39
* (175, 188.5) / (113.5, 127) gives 0.50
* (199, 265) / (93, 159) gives 1.15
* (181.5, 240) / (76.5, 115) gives 1.29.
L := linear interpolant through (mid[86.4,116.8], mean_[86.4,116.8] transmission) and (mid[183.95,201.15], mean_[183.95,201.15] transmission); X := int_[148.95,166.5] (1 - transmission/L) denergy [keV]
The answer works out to -4.4 keV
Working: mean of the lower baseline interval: 3.75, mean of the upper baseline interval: 3.81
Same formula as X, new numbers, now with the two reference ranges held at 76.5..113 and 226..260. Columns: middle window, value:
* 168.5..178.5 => 4.5 keV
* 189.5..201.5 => 1.7 keV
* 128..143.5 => -4.6 keV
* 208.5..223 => -0.8 keV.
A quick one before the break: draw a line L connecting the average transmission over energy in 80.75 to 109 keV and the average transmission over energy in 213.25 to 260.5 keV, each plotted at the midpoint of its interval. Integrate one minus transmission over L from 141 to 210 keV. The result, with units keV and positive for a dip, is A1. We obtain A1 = 8.1 keV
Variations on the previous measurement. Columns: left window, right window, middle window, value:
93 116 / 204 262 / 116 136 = -4.2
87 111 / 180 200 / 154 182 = 0.2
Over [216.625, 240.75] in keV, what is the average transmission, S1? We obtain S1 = 5.55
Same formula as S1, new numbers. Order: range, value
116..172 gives 4.94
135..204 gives 4.13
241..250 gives 5.58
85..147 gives 4.51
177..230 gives 4.51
